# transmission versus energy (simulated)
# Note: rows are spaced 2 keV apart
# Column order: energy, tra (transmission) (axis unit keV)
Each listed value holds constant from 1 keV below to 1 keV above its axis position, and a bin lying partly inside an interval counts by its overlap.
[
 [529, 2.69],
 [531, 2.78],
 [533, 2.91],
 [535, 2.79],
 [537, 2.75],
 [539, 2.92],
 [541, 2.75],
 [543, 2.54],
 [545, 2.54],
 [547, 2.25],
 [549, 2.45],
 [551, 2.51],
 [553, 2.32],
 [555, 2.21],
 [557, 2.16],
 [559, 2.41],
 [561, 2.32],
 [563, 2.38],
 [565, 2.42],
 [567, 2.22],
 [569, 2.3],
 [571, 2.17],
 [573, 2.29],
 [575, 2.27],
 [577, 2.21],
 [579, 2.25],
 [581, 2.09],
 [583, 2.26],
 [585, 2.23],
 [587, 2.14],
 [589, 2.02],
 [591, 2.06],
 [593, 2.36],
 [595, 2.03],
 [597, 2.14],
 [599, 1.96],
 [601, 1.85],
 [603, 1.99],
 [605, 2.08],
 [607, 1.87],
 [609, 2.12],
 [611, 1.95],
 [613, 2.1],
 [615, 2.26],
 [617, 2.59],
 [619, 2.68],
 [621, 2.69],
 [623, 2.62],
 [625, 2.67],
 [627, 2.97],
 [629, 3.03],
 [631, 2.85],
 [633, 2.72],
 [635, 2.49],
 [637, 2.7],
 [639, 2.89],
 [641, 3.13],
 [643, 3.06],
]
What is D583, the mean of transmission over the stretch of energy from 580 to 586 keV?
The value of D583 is 2.19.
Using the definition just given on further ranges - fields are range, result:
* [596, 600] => 2.05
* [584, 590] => 2.13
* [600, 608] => 1.95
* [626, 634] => 2.89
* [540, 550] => 2.51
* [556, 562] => 2.3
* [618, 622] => 2.69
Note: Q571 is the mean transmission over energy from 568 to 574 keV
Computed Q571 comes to 2.25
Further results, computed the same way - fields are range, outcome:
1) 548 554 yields 2.43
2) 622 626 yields 2.65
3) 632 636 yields 2.61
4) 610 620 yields 2.32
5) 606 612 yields 1.98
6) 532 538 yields 2.82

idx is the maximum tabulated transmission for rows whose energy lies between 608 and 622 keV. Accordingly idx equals 2.69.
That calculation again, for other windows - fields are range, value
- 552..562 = 2.41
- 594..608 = 2.14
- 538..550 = 2.92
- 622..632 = 3.03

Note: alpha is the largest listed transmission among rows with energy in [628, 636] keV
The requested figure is 3.03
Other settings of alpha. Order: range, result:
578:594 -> 2.36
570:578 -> 2.29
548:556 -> 2.51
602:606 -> 2.08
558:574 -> 2.42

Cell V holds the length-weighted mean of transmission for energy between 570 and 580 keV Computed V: 2.24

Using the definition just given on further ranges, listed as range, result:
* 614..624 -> 2.57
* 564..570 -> 2.31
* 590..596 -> 2.15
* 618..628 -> 2.73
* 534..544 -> 2.75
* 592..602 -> 2.07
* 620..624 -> 2.66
